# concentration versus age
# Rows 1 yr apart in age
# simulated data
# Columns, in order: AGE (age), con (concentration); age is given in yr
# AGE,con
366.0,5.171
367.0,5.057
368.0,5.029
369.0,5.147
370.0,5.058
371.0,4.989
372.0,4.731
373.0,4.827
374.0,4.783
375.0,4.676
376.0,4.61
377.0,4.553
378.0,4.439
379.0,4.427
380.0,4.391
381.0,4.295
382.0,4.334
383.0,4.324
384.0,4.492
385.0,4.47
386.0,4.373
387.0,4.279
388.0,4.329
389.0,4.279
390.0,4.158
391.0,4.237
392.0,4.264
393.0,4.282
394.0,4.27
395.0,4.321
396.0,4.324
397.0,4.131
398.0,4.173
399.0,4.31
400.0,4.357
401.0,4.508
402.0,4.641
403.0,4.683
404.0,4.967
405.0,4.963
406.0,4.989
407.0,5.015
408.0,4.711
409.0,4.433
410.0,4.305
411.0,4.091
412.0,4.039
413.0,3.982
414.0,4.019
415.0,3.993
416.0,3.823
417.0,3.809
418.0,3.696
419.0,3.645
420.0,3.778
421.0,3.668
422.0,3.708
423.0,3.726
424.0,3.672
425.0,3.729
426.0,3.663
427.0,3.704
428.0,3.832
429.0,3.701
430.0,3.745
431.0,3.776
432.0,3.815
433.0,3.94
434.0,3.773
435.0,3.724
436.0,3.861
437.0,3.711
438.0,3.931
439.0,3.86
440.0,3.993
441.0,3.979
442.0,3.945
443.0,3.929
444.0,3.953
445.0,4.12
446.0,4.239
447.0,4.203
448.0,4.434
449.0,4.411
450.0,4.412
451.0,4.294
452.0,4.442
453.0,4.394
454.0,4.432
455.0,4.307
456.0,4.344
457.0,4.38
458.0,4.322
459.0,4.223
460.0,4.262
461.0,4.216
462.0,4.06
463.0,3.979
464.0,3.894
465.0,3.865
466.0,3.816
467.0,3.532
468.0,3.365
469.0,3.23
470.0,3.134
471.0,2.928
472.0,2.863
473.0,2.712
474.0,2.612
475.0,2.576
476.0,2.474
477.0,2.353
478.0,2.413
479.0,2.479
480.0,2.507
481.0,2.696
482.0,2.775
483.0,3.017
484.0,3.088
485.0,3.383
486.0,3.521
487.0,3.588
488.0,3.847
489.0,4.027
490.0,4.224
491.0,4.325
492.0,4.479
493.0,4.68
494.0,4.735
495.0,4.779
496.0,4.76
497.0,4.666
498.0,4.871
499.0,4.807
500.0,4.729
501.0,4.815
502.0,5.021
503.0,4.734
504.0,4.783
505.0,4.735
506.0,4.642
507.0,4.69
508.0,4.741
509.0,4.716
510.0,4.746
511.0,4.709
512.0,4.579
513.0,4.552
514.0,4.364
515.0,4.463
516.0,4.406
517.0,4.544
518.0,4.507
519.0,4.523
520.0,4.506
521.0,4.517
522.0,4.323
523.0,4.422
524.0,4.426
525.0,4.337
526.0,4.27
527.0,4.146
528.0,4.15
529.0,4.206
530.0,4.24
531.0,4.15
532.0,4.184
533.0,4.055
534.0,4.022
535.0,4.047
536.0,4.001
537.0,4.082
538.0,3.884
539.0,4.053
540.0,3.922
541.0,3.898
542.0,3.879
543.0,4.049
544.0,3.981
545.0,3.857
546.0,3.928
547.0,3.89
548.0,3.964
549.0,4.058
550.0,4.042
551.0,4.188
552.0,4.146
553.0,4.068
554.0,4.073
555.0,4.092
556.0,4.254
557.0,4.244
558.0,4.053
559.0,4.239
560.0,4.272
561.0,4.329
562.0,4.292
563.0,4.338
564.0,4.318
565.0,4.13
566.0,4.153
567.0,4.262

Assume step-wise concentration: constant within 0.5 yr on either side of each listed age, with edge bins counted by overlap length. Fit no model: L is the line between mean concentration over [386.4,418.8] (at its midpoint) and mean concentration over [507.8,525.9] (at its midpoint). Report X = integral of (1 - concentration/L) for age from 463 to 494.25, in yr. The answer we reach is 7.9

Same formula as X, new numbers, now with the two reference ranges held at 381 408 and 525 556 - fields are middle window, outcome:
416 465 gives 3.8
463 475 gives 2.8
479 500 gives 1.3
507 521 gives -1.5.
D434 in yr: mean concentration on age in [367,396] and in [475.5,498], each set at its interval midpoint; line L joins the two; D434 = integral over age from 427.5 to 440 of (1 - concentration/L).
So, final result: 0.8 yr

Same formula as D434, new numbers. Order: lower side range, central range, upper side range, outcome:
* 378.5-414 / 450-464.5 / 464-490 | -3.5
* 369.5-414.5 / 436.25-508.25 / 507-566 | 6.8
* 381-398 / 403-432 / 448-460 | 1.8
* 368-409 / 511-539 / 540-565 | -0.8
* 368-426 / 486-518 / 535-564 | -3.1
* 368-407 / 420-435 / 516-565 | 2.3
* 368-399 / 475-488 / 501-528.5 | 4.7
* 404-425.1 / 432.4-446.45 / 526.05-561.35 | 0.6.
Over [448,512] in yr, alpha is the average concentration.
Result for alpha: 3.95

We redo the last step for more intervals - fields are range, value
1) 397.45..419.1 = 4.34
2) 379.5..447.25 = 4.12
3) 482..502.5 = 4.23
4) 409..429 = 3.85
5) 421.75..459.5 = 4.02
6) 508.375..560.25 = 4.22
